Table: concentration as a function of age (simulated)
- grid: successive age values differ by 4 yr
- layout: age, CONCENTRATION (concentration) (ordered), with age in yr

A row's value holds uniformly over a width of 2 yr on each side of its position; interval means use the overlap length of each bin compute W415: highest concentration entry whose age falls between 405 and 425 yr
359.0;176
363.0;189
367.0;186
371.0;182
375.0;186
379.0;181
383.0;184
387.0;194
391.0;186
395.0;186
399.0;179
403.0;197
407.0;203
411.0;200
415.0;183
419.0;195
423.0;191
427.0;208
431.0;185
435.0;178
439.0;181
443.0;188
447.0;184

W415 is 203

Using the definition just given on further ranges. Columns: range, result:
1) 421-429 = 208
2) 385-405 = 197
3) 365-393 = 194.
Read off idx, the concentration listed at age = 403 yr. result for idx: 197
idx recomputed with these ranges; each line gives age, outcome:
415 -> 183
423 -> 191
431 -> 185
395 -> 186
